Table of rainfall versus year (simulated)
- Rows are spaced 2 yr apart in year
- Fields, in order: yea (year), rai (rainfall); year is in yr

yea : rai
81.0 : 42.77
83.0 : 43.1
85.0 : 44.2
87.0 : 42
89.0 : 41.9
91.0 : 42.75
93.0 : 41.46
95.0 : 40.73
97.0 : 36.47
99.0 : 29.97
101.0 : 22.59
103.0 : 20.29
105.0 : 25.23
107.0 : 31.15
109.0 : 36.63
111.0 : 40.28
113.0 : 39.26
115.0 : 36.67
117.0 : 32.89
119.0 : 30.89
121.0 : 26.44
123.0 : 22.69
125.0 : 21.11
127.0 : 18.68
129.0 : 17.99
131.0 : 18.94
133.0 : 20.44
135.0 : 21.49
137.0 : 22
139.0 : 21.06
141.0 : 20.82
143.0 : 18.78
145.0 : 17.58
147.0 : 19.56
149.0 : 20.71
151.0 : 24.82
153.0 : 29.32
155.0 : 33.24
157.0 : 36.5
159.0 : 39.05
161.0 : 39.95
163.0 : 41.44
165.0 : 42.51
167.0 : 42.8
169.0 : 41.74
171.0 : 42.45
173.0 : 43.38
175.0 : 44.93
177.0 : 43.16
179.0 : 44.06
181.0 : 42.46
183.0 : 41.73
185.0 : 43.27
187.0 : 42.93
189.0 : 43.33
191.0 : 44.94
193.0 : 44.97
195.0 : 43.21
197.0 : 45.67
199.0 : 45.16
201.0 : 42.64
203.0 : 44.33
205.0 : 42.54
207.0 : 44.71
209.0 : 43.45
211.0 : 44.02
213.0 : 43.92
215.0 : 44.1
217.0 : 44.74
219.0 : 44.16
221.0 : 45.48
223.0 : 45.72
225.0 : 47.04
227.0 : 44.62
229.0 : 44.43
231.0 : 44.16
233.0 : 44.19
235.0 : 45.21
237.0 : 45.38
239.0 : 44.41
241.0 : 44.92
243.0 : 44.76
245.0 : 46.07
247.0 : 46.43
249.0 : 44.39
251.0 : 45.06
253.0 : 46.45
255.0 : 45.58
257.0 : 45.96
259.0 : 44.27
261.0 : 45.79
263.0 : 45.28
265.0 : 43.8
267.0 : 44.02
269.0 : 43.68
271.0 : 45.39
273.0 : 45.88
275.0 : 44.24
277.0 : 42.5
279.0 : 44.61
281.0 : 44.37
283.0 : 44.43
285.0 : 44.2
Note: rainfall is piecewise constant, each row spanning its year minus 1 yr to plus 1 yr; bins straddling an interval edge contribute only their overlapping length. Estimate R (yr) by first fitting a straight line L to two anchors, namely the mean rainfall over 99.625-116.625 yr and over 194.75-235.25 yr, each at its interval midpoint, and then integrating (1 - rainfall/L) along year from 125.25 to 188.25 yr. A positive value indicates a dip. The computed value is 9.7 yr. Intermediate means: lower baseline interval 31.5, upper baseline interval 44.5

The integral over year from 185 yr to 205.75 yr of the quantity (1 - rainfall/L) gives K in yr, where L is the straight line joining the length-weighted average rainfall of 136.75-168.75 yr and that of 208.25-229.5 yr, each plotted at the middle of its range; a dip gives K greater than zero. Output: -2.4 yr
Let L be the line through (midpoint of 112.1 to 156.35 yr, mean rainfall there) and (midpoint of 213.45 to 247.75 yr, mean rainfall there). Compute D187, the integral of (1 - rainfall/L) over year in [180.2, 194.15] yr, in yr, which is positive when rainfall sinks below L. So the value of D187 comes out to -3.0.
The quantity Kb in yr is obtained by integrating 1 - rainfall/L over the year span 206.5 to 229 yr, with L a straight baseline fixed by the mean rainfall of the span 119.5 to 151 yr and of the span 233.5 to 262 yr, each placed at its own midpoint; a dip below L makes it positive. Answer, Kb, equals -3.46 yr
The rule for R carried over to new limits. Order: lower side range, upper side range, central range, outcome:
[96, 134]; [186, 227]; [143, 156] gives 4.0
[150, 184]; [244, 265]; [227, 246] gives -0.2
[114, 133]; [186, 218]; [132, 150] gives 5.4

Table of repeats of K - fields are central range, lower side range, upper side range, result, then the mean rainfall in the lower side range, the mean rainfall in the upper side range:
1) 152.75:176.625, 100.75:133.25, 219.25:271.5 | -4.3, 27.4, 45.1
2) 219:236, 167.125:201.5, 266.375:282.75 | -0.4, 43.5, 44.3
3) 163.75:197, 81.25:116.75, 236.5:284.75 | -2.2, 36.2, 44.9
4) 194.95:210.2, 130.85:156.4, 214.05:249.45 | -2.6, 22.5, 45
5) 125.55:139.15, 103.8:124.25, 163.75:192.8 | 5.8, 32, 43.2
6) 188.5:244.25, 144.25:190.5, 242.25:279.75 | -4.2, 37.6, 45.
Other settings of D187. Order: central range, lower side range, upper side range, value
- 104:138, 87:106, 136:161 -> 3.5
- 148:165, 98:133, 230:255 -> -0.2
